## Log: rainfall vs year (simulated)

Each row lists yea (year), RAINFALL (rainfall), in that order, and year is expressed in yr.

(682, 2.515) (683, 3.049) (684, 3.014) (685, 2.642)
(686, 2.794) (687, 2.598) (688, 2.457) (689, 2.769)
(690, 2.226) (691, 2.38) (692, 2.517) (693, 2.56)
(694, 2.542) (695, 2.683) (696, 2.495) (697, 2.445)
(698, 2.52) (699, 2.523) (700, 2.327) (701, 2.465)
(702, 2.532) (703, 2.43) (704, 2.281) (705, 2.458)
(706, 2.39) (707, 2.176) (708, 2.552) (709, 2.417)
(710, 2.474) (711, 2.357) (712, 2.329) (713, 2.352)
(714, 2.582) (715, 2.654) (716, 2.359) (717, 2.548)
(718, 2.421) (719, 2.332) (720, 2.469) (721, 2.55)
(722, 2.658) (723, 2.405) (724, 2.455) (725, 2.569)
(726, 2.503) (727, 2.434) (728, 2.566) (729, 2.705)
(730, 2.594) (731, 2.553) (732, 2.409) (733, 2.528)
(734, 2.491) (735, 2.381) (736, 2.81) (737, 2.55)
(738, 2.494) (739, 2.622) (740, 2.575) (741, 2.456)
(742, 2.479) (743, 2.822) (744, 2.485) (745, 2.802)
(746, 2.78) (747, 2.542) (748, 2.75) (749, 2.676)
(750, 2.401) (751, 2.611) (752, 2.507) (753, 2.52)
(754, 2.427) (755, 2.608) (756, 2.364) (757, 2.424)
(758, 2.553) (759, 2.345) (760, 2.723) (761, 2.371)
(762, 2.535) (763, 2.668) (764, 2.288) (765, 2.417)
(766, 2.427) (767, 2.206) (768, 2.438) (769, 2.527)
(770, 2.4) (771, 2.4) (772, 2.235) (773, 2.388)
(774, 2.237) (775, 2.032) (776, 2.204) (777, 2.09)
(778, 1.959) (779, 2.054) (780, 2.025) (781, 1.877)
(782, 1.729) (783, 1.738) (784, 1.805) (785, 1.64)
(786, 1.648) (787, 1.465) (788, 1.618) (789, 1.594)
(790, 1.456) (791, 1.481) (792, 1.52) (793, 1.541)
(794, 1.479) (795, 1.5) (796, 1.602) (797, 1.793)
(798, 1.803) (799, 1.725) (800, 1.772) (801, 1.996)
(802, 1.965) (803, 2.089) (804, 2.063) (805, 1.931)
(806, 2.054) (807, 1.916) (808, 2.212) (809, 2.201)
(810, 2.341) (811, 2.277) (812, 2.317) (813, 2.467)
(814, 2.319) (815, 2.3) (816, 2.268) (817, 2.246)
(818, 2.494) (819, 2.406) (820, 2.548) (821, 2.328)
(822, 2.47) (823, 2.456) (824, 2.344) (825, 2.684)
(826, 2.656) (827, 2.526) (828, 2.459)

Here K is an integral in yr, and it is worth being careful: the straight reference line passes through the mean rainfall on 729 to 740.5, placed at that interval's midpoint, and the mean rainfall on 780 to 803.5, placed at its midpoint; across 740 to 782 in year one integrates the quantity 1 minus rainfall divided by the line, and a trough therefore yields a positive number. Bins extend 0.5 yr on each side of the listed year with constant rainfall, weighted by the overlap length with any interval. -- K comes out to -4.9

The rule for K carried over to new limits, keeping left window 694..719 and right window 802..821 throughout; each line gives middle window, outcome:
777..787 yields 2.07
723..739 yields -0.90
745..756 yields -1.03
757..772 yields -0.69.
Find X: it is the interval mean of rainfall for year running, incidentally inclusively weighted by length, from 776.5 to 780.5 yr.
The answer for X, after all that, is 2.03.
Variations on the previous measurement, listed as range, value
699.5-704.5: 2.41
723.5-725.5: 2.51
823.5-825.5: 2.51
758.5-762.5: 2.49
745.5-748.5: 2.69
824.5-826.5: 2.67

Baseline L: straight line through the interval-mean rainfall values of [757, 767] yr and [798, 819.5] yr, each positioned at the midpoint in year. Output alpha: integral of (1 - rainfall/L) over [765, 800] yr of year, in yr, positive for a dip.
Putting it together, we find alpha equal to 6.4 yr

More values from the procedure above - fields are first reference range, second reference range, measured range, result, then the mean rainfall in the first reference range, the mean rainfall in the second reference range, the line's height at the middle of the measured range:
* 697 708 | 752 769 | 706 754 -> -1.7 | 2.42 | 2.46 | 2.44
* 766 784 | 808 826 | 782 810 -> 6.1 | 2.15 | 2.38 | 2.27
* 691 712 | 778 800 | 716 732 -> -1.8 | 2.45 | 1.68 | 2.25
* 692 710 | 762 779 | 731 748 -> -1.5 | 2.46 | 2.31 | 2.38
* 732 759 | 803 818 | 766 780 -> 1.0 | 2.56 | 2.21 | 2.41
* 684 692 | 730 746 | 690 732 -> 1.7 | 2.58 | 2.57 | 2.58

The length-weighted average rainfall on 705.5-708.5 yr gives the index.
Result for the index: 2.37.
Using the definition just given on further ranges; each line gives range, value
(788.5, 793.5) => 1.52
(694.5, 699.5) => 2.53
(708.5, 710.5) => 2.45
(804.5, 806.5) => 1.99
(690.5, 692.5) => 2.45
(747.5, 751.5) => 2.61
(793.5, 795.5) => 1.49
